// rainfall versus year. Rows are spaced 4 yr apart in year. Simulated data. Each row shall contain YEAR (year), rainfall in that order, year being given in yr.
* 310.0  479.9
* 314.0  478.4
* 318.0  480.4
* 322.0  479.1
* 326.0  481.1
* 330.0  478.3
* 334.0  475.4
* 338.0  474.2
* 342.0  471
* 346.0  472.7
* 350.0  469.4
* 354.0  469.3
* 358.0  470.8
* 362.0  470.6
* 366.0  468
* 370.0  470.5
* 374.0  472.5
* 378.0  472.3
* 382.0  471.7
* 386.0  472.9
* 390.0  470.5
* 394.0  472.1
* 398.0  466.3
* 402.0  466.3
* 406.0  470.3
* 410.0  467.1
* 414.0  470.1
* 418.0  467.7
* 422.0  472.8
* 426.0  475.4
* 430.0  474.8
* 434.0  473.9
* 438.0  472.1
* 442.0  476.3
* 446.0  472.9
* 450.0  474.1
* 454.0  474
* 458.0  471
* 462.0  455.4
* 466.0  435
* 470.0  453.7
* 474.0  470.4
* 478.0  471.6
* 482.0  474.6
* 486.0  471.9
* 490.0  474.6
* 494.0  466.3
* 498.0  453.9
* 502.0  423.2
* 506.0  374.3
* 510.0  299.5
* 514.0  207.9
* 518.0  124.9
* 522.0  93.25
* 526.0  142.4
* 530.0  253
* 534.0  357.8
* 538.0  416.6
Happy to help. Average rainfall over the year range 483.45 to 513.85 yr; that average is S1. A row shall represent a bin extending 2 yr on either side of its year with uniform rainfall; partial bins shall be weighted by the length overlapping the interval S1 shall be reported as 411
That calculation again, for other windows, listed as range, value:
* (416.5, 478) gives 468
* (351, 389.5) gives 471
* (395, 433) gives 470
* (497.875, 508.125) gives 409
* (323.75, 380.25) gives 473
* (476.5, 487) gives 473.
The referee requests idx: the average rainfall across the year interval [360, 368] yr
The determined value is 469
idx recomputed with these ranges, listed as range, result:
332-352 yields 473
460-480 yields 457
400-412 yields 468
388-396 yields 471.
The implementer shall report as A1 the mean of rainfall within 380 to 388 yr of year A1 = 472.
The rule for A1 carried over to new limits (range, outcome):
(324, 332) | 480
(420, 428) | 474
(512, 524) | 142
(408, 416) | 469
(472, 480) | 471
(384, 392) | 472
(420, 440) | 474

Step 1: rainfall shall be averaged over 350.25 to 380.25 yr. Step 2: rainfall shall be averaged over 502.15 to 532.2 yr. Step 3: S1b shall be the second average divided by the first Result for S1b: 0.48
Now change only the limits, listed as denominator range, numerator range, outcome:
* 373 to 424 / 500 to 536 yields 0.54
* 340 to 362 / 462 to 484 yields 0.98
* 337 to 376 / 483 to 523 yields 0.74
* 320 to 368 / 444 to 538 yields 0.81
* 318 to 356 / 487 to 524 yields 0.69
